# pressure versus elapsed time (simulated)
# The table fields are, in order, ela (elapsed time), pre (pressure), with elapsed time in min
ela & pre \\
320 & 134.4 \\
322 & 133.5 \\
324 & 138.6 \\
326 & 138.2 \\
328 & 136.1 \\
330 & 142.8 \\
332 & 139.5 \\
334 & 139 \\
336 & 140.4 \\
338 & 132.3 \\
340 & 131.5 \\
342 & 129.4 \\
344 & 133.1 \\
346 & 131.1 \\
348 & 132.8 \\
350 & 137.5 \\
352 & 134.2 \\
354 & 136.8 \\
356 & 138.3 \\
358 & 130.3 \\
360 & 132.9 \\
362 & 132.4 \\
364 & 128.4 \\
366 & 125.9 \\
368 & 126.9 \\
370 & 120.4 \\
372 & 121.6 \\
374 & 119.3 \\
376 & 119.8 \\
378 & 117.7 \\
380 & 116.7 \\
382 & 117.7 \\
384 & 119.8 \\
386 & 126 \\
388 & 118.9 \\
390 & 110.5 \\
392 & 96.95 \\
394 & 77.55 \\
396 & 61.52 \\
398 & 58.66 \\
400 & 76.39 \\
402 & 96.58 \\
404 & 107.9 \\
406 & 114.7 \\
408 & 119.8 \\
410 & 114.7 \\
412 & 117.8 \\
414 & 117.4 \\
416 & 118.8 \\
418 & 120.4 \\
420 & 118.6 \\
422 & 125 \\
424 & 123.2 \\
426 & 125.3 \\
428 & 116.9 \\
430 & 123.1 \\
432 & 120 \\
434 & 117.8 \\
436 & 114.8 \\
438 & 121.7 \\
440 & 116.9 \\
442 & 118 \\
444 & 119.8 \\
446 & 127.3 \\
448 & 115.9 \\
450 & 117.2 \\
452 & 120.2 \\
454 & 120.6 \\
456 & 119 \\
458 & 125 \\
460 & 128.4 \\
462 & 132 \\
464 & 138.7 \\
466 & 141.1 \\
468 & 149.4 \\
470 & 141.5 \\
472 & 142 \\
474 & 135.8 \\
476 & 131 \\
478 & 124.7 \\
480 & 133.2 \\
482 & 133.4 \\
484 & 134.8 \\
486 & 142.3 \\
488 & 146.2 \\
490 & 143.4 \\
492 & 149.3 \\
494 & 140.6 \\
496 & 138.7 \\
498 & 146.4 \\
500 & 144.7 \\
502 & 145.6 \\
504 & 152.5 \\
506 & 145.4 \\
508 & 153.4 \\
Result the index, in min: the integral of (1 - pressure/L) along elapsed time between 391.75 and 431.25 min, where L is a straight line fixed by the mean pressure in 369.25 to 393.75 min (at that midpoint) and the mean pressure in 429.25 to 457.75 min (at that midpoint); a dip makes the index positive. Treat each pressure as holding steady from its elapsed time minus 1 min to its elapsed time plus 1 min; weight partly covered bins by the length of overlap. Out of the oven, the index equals 3.7 min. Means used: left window 116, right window 120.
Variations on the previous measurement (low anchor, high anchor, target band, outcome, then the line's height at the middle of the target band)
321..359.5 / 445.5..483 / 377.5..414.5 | 8.05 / 133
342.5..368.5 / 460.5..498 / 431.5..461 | 3.65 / 137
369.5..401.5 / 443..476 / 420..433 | -0.39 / 118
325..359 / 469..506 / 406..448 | 5.69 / 138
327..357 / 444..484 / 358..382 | 1.89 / 134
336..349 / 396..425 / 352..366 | -0.70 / 126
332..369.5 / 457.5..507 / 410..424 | 1.72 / 136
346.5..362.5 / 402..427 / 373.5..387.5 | 0.83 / 127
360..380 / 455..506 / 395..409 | 4.08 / 128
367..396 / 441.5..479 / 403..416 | 0.34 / 119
